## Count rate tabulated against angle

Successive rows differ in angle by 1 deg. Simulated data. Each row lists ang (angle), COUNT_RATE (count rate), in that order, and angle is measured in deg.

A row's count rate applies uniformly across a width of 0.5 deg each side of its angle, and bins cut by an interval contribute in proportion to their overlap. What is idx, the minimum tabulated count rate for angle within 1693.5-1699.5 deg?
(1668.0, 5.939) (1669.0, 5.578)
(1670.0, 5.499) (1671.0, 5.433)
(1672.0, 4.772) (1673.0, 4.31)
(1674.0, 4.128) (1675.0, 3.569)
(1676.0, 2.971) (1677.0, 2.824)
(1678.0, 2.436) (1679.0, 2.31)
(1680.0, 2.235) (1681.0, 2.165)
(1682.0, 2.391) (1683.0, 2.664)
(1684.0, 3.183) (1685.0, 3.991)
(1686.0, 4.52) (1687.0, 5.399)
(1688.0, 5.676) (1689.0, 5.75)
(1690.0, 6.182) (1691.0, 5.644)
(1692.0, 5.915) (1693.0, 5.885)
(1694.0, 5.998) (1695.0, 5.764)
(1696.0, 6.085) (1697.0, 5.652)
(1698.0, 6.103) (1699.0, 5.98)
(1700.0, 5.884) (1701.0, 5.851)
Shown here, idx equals 5.652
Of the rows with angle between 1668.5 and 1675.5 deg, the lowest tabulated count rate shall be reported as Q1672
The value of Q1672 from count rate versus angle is 3.569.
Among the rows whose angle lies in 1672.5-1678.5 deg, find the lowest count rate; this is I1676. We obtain 2.436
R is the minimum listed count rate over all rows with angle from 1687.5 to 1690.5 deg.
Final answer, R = 5.676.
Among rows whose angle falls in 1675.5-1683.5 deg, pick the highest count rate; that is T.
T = 2.971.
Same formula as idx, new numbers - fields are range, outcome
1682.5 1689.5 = 2.664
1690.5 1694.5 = 5.644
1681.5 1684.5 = 2.391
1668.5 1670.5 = 5.499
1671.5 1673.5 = 4.31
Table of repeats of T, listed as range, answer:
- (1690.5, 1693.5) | 5.915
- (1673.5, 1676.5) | 4.128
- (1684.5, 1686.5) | 4.52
